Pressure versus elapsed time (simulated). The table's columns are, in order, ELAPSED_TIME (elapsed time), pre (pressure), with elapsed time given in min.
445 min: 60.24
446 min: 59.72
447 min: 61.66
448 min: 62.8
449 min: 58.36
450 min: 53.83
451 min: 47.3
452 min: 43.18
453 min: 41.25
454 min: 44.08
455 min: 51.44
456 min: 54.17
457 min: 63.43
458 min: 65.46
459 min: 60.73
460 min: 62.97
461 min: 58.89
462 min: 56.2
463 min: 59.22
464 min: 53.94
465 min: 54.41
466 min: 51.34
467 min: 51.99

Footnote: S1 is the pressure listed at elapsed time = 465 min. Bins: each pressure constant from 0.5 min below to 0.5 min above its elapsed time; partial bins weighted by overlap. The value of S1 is 54.41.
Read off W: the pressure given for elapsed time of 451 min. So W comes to 47.3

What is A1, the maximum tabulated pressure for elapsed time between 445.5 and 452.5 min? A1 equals 62.8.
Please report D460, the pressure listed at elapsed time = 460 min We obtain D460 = 62.97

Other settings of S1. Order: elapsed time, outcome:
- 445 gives 60.24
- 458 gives 65.46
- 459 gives 60.73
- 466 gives 51.34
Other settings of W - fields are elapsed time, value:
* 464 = 53.94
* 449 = 58.36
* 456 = 54.17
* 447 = 61.66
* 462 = 56.2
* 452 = 43.18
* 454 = 44.08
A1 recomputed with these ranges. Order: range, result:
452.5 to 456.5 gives 54.17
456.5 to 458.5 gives 65.46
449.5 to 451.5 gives 53.83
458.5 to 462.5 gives 62.97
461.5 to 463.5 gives 59.22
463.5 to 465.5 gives 54.41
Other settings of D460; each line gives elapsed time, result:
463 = 59.22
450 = 53.83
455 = 51.44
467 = 51.99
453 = 41.25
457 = 63.43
